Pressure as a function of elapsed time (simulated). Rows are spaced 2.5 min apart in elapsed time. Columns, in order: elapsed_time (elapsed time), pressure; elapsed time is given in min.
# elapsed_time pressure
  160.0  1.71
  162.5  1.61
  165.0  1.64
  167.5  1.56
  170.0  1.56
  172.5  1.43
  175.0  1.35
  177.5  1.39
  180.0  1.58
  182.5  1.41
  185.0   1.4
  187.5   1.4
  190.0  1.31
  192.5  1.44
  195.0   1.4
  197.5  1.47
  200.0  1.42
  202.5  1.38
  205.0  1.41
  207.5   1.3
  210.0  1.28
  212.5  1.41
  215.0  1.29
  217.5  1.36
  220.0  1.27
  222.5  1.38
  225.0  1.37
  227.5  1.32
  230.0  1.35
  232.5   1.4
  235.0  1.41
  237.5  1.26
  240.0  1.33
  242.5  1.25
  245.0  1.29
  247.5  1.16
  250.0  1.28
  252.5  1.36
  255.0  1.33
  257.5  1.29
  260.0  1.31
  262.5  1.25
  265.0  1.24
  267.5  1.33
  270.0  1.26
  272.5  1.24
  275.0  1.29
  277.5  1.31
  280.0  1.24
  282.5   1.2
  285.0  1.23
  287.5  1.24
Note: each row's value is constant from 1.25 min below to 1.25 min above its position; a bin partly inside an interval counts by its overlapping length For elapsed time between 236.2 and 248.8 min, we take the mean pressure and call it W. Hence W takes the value 1.26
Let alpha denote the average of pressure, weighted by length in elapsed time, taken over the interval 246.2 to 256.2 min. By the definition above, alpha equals 1.28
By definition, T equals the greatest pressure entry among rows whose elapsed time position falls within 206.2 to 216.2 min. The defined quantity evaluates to 1.41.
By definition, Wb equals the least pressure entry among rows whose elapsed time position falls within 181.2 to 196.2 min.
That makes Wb 1.31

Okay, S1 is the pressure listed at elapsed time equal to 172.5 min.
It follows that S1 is 1.43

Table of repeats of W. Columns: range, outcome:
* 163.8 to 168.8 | 1.6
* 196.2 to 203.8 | 1.42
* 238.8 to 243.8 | 1.29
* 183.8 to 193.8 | 1.39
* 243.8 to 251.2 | 1.24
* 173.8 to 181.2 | 1.44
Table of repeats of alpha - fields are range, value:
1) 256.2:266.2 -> 1.27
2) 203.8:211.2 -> 1.33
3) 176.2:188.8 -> 1.44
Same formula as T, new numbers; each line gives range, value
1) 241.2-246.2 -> 1.29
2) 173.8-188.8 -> 1.58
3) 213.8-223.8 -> 1.38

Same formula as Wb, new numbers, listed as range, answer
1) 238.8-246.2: 1.25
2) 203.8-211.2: 1.28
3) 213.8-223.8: 1.27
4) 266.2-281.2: 1.24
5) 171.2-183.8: 1.35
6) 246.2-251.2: 1.16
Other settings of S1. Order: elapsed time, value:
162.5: 1.61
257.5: 1.29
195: 1.4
